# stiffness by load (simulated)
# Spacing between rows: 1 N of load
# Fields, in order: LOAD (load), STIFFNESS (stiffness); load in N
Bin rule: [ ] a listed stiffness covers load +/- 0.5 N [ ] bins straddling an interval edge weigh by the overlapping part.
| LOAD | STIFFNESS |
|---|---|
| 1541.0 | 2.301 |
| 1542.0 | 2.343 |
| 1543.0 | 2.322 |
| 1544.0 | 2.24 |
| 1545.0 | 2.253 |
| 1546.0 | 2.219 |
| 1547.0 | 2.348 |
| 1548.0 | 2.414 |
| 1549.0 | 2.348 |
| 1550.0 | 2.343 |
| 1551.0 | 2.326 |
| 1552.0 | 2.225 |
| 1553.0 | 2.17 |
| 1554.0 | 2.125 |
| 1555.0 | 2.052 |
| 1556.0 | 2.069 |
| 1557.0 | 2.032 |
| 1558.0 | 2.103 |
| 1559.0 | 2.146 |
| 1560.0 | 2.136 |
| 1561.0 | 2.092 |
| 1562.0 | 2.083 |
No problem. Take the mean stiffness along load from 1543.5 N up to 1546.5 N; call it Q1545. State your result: 2.24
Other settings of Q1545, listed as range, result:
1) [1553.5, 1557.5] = 2.07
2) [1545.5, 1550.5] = 2.33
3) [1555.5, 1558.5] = 2.07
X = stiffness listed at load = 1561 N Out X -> 2.092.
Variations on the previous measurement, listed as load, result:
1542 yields 2.343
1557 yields 2.032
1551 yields 2.326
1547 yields 2.348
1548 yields 2.414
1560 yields 2.136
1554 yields 2.125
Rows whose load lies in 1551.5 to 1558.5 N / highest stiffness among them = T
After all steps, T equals 2.225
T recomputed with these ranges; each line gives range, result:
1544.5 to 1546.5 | 2.253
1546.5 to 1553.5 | 2.414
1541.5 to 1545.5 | 2.343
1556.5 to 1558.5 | 2.103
